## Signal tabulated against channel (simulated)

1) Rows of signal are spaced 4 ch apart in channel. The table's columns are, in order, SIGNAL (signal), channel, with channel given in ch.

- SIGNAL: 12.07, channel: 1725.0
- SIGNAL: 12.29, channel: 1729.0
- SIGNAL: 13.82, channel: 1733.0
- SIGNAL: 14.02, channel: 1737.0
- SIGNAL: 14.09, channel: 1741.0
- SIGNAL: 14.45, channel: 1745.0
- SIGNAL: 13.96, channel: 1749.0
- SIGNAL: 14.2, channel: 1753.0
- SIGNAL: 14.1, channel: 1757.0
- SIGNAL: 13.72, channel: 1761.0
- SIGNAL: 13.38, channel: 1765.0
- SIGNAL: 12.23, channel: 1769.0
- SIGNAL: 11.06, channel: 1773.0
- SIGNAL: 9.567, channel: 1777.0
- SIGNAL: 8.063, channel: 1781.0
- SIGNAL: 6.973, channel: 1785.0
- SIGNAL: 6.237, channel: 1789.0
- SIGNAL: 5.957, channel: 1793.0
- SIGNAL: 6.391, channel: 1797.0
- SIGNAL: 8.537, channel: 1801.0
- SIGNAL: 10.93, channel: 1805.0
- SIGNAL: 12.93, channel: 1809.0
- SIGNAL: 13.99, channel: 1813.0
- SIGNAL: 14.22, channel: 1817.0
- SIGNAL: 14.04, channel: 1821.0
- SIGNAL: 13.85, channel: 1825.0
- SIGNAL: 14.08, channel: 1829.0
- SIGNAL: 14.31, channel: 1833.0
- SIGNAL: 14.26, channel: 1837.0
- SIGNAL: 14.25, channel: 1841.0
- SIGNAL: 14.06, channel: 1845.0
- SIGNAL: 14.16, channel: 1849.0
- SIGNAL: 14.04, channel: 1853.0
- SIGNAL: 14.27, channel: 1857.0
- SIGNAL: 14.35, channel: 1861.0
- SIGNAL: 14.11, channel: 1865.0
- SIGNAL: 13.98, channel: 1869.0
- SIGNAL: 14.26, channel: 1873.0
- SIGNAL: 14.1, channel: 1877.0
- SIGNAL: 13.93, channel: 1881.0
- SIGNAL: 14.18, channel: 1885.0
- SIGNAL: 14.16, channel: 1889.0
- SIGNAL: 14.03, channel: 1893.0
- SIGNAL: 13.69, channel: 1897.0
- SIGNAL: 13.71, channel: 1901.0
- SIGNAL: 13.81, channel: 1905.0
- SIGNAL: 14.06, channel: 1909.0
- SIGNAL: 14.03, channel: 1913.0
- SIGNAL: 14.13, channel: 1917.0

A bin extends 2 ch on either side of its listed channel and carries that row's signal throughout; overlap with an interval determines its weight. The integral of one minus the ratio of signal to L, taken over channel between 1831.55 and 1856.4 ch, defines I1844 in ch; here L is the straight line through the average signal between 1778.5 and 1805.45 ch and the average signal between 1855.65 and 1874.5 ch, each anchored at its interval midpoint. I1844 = -4.0 ch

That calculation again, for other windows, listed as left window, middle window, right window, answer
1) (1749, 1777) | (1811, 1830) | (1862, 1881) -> -0.68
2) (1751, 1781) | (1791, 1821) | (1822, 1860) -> 6.03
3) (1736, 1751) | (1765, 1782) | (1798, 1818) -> 3.02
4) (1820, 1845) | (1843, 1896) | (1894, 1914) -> -0.48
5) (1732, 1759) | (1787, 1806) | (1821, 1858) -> 8.99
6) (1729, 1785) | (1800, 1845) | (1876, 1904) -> -0.28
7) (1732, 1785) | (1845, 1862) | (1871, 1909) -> -0.73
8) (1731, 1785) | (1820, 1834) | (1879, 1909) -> -0.82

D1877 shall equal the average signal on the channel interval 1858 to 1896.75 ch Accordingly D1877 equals 14.1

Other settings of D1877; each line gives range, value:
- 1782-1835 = 10.9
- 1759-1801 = 9.32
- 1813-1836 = 14.1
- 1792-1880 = 13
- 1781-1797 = 6.6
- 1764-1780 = 11.2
